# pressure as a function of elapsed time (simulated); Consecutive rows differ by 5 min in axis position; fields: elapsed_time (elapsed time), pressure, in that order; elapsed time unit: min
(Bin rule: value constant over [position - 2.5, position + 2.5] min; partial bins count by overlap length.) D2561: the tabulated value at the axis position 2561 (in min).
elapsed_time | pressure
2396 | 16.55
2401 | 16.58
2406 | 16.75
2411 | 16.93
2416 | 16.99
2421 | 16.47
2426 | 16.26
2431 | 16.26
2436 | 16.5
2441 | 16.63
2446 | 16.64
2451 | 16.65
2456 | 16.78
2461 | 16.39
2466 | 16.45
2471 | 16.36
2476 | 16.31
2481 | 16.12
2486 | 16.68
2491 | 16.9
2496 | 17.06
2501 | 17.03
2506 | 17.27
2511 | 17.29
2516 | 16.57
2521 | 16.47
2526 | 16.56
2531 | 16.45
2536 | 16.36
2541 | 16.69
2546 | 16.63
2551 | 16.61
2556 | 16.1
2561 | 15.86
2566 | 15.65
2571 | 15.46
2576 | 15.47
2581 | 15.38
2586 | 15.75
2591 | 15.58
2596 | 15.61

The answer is 15.86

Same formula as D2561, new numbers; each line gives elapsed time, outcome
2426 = 16.26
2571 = 15.46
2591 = 15.58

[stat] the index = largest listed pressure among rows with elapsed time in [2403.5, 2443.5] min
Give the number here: 16.99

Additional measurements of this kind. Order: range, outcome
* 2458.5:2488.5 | 16.68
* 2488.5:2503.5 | 17.06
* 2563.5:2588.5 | 15.75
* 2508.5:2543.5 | 17.29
